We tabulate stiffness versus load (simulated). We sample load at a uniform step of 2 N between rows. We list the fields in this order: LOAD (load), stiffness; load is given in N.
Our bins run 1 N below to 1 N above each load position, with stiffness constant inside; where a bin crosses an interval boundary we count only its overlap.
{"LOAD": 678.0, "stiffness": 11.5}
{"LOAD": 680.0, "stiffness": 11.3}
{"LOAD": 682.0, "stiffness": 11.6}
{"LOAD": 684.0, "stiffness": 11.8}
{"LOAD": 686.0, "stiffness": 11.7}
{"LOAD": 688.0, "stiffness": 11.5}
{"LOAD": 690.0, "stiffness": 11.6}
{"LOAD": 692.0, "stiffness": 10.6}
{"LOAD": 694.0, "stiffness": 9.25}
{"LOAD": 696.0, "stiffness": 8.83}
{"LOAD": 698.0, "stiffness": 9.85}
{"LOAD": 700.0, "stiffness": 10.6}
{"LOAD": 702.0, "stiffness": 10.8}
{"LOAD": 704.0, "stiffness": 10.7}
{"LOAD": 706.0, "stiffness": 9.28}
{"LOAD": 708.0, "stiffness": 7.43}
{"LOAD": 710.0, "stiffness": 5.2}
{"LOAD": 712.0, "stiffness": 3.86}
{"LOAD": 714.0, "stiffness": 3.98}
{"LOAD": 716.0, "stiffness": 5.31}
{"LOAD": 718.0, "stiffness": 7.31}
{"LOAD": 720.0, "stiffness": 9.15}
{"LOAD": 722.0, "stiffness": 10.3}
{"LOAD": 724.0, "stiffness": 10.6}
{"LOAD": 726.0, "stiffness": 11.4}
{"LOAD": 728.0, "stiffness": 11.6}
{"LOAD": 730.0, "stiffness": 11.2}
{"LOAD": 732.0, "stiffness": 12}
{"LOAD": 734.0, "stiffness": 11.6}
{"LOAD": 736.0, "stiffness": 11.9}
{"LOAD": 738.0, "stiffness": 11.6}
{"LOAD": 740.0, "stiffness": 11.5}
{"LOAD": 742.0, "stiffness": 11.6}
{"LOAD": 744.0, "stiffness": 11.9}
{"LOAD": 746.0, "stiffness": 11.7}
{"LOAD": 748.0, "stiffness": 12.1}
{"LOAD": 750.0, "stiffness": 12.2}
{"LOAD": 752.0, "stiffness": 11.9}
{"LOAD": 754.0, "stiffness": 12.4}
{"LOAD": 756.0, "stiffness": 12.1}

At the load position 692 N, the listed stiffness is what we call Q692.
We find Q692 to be 10.6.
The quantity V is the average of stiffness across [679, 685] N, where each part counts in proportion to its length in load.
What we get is 11.6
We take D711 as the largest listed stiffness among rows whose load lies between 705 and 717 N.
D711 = 9.28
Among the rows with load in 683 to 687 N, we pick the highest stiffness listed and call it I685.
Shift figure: 11.8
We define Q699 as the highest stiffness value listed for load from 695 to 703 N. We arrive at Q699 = 10.8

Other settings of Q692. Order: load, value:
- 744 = 11.9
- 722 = 10.3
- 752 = 11.9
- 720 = 9.15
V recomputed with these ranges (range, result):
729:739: 11.7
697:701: 10.2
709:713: 4.53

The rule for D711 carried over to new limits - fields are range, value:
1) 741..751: 12.2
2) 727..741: 12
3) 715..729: 11.6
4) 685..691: 11.7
